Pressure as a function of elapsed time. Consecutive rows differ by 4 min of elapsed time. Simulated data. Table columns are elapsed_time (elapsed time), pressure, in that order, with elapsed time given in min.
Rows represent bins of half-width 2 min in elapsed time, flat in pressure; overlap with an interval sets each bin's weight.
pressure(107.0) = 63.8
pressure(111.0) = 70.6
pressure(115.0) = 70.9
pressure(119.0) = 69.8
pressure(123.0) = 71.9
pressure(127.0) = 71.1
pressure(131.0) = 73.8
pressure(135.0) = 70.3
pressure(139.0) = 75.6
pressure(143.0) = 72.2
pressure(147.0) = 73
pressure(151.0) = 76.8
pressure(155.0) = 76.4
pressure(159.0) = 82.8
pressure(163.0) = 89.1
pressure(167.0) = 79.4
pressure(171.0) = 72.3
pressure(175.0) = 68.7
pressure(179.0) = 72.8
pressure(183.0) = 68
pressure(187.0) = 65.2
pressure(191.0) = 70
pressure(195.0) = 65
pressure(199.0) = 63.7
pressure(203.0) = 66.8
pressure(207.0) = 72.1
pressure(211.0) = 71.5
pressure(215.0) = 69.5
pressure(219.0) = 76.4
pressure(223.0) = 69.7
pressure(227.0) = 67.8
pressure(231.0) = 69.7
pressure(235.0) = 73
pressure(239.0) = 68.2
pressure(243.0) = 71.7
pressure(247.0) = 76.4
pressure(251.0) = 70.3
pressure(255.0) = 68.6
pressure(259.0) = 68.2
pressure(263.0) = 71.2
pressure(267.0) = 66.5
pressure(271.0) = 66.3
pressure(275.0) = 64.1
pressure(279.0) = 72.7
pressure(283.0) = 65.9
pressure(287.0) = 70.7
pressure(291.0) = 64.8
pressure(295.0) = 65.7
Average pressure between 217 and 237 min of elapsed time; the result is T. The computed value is 71.3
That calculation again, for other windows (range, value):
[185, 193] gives 67.6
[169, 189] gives 69.4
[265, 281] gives 67.4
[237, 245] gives 70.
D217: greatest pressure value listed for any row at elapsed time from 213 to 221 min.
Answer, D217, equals 76.4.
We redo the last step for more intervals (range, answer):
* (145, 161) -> 82.8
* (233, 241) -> 73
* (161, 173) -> 89.1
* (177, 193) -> 72.8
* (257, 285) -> 72.7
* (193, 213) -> 72.1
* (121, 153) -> 76.8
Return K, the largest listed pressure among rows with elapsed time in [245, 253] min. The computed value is 76.4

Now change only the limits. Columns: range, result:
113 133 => 73.8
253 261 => 68.6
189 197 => 70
